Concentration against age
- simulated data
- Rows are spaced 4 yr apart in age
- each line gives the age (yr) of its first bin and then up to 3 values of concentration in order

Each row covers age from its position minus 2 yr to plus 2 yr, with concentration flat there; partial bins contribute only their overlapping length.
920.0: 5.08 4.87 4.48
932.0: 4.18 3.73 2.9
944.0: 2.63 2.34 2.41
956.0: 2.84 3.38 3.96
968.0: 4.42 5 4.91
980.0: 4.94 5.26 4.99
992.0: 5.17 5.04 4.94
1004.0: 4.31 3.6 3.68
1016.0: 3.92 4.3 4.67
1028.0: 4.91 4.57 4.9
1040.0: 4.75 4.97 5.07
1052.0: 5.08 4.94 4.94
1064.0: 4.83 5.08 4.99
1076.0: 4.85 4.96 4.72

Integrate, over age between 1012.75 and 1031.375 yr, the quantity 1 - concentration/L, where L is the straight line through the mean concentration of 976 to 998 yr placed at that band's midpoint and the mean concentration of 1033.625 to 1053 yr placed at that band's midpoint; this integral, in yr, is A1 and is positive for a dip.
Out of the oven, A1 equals 2.2 yr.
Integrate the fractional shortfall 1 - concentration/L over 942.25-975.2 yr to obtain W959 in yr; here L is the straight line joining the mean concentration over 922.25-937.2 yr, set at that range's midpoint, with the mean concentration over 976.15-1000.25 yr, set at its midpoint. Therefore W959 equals 9.0 yr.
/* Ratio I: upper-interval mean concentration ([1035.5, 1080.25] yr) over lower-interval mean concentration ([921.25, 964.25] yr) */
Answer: 1.44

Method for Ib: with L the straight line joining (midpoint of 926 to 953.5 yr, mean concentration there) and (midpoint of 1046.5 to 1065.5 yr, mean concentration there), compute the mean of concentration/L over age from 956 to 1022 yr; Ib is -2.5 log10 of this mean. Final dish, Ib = -0.12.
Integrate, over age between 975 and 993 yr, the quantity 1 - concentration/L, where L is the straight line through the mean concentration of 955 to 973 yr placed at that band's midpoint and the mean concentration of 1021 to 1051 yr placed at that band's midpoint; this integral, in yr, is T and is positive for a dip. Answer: -3.82 yr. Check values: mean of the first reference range 3.92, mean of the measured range 5.06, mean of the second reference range 4.82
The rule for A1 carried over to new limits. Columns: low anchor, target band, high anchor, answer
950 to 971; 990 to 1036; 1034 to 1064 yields -1.6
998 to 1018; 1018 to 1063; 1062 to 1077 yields -2.8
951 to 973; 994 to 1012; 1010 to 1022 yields -2.3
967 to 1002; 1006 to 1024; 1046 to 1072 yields 3.7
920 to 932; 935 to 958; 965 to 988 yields 9.6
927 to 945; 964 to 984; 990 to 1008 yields -2.3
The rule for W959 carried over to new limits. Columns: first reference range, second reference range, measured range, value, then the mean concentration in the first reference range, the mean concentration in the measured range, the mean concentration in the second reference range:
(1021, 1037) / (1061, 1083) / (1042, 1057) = -0.6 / 4.72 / 5.02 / 4.93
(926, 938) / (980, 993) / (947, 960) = 5.3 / 4.13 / 2.68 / 5.11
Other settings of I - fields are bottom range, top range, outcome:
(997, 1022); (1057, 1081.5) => 1.19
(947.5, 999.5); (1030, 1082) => 1.15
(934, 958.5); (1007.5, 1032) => 1.51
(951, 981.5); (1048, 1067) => 1.24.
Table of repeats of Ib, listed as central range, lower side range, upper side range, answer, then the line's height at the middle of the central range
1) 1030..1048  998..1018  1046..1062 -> -0.03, 4.71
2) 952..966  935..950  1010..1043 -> -0.03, 3.17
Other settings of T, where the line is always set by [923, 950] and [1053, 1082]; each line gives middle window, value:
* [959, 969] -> -0.2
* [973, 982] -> -2.2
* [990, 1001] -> -2.3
